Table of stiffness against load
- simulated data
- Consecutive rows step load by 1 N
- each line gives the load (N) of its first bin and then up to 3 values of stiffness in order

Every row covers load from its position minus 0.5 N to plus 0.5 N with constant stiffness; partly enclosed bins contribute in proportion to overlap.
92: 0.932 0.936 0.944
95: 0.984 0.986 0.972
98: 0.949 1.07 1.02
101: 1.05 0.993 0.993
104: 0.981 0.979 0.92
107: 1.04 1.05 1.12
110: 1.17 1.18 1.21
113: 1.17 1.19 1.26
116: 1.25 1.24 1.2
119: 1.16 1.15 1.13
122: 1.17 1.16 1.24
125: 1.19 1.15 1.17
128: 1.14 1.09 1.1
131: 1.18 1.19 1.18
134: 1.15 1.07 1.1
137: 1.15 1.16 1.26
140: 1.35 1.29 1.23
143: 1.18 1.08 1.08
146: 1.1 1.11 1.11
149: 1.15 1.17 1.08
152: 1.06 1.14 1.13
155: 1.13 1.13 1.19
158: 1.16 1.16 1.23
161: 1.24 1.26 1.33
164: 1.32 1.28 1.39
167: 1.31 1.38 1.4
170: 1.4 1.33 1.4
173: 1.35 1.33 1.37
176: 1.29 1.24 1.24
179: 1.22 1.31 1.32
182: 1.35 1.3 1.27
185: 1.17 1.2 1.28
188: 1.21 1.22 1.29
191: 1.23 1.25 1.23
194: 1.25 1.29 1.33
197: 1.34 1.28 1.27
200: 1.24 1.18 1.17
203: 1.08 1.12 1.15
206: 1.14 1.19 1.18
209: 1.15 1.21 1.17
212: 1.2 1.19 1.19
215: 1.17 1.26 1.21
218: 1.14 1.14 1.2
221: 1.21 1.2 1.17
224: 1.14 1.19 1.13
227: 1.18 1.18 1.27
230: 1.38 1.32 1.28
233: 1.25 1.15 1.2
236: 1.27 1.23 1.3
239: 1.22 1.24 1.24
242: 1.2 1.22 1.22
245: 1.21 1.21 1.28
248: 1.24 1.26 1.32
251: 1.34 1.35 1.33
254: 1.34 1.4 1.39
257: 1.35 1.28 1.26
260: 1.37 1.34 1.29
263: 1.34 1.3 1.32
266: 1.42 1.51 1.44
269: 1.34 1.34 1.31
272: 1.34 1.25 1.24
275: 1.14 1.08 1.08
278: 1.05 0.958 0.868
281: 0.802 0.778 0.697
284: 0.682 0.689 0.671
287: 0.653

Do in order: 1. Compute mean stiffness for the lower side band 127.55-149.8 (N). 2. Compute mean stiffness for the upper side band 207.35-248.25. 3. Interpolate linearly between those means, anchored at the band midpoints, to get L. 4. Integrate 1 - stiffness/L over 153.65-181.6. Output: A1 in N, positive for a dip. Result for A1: -2.5 N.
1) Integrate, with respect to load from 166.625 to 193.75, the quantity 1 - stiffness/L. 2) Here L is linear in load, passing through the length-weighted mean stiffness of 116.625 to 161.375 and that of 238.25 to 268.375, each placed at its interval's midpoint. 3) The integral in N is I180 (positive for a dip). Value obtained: -1.8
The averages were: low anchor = 1.16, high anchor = 1.31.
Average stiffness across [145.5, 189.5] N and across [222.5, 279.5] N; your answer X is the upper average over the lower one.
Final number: 1.0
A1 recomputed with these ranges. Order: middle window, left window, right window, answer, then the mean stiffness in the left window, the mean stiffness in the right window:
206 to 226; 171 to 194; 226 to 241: 1.16 N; 1.28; 1.24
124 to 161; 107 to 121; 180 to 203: 1.46 N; 1.17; 1.26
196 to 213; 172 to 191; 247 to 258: 1.28 N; 1.28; 1.33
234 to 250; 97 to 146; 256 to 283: -0.47 N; 1.13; 1.22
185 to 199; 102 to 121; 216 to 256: -0.68 N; 1.12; 1.24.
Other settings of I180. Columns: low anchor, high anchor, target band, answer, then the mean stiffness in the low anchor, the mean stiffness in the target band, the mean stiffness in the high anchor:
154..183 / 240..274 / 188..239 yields 3.31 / 1.29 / 1.21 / 1.31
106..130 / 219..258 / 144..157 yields 0.74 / 1.16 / 1.12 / 1.25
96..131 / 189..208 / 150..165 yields -0.20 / 1.11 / 1.19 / 1.22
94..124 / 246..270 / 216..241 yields 1.38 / 1.09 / 1.22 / 1.34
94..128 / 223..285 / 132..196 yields -4.73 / 1.1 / 1.23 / 1.22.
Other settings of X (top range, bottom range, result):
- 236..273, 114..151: 1.12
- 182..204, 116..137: 1.07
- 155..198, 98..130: 1.14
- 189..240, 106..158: 1.05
